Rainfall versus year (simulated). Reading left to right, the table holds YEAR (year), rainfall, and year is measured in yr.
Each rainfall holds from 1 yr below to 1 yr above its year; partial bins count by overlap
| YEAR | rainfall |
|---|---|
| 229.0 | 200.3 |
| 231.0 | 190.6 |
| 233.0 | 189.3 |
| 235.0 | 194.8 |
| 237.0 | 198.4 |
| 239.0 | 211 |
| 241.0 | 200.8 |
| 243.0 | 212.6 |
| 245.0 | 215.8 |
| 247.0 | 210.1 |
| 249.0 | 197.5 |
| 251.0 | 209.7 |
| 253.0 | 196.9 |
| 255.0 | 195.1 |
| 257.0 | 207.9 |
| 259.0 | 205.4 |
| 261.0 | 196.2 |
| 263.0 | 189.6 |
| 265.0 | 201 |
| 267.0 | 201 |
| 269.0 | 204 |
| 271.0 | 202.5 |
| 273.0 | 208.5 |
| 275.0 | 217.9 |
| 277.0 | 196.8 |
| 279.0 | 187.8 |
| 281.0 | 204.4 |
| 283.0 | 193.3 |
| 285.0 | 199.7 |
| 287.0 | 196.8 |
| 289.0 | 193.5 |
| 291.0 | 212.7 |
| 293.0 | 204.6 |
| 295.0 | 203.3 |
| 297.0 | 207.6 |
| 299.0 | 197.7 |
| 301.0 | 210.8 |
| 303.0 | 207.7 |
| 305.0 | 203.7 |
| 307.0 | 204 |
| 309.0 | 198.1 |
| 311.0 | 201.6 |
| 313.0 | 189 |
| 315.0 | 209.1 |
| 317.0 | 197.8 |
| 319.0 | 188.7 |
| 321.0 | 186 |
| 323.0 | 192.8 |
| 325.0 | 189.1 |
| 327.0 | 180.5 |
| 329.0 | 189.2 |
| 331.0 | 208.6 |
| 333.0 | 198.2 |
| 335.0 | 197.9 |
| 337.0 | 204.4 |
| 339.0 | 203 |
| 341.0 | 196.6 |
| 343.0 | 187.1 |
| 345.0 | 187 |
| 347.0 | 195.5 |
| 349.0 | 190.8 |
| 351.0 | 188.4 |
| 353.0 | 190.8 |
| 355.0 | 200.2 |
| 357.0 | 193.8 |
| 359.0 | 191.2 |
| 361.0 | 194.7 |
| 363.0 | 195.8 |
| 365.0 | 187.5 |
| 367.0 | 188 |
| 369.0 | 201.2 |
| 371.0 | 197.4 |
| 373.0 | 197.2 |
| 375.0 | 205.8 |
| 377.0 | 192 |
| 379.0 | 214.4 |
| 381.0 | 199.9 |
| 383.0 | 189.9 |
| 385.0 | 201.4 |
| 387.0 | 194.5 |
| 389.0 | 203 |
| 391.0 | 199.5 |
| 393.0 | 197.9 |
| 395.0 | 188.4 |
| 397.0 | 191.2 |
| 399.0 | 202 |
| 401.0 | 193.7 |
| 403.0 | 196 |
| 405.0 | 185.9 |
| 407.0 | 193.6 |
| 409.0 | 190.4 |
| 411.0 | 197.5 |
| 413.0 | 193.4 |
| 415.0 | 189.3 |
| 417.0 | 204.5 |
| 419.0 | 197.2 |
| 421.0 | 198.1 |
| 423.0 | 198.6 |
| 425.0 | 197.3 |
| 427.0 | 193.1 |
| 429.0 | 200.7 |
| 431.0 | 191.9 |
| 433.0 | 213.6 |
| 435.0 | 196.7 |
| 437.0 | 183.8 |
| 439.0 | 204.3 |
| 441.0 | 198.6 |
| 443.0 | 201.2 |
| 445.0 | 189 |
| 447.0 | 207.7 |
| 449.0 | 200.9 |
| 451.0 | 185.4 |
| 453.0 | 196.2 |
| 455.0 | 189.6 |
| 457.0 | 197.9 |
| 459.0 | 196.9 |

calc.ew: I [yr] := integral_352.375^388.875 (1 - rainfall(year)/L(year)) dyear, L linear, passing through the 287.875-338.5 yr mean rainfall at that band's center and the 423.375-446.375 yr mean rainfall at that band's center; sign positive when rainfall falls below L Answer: 0.31 yr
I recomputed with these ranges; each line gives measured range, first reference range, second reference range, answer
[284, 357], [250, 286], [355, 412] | 0.43 yr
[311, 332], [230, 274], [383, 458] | 0.63 yr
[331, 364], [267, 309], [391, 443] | 0.75 yr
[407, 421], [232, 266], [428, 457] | 0.17 yr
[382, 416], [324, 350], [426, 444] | 0.39 yr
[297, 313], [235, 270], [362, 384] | -0.19 yr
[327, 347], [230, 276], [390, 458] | 0.33 yr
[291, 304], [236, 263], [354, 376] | -0.35 yr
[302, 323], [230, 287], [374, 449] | 0.17 yr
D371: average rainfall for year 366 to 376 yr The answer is 198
